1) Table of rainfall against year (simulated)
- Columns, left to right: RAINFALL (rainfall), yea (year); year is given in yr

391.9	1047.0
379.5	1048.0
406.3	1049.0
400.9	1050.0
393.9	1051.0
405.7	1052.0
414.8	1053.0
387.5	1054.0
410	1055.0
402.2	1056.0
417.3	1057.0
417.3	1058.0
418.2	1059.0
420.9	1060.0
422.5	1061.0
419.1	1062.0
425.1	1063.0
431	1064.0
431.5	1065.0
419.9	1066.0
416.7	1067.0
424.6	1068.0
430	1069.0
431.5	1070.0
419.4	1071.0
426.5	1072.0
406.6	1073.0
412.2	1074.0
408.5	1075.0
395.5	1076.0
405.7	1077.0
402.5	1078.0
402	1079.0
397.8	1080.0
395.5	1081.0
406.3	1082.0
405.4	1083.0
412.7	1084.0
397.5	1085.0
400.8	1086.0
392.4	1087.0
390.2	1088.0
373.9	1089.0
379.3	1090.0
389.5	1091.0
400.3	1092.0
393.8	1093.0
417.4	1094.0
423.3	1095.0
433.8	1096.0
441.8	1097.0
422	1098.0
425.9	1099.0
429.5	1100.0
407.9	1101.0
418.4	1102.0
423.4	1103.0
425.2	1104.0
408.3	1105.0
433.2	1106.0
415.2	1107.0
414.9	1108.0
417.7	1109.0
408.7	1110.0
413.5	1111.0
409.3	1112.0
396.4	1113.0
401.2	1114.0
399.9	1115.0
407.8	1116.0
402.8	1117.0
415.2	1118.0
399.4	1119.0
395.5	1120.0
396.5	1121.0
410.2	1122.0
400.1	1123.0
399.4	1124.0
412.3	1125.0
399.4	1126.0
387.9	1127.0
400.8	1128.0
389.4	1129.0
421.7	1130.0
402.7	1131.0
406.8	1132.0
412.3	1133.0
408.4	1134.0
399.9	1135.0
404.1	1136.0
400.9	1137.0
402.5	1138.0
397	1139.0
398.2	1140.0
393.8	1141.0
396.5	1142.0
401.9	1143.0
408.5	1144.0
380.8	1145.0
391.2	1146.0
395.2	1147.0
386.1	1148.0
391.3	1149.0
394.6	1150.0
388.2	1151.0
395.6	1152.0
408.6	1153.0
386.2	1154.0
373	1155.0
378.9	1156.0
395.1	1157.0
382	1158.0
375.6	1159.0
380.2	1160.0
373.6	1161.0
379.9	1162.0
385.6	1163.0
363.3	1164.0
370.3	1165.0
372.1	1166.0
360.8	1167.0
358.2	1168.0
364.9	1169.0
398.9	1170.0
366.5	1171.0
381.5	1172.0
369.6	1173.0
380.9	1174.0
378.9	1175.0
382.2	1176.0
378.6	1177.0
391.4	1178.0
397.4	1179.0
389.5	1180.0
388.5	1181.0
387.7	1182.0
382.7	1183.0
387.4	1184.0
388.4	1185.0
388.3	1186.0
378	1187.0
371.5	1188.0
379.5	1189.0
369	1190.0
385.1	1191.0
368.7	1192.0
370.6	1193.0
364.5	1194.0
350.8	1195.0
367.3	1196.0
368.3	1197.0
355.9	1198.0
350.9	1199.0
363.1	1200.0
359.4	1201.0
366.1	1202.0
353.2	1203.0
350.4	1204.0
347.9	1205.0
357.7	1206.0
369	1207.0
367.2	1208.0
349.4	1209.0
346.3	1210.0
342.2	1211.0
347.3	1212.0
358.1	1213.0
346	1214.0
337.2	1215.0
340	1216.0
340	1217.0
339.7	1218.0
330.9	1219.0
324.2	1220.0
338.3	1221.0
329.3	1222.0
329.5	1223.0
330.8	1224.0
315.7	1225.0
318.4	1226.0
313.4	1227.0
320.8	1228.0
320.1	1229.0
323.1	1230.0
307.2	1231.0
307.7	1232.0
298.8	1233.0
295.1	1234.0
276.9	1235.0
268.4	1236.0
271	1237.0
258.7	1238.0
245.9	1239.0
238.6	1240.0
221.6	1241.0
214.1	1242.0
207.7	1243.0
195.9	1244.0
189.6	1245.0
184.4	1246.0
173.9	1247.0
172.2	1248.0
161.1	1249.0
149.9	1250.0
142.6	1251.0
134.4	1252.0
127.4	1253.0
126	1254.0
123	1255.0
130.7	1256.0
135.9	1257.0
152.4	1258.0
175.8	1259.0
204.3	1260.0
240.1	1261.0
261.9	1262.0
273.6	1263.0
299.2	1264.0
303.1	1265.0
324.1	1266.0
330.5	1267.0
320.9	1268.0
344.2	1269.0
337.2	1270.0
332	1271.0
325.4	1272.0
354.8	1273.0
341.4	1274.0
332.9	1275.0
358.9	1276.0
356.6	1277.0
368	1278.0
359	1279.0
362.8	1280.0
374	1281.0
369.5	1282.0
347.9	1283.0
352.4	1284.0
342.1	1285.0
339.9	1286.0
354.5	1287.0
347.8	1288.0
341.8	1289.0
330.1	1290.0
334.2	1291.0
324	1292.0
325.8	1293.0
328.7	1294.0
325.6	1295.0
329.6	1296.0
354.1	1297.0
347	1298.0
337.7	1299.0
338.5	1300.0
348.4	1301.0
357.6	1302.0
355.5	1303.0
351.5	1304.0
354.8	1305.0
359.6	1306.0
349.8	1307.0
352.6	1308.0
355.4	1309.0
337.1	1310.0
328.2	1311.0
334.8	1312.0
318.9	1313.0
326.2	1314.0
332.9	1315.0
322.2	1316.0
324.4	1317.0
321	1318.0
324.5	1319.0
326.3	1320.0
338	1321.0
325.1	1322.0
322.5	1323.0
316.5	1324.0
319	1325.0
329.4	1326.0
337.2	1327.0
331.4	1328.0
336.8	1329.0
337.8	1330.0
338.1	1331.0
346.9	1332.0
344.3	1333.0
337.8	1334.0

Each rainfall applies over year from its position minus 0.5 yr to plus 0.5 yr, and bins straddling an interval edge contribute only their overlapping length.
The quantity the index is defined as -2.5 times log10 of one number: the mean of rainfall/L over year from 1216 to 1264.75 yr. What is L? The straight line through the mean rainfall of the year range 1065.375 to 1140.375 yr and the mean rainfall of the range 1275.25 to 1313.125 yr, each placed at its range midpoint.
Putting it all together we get 0.43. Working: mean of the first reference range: 408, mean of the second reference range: 346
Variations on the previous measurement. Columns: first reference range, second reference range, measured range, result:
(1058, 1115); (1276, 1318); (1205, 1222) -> 0.078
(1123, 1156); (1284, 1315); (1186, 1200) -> 0.031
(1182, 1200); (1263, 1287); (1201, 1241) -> 0.123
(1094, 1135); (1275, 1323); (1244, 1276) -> 0.455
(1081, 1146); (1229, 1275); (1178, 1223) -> -0.191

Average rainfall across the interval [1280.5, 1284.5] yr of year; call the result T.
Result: 361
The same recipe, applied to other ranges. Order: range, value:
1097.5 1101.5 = 421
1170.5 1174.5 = 375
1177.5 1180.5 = 393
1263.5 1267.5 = 314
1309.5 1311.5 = 333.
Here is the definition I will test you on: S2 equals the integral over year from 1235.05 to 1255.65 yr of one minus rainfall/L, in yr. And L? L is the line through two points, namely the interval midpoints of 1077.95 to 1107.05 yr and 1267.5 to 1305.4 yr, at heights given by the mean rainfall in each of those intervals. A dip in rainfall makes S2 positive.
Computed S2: 9.59 yr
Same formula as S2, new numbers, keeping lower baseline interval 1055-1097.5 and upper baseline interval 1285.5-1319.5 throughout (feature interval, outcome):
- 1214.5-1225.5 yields 1.0 yr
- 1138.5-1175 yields 0.1 yr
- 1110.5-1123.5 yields -0.2 yr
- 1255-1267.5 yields 4.3 yr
